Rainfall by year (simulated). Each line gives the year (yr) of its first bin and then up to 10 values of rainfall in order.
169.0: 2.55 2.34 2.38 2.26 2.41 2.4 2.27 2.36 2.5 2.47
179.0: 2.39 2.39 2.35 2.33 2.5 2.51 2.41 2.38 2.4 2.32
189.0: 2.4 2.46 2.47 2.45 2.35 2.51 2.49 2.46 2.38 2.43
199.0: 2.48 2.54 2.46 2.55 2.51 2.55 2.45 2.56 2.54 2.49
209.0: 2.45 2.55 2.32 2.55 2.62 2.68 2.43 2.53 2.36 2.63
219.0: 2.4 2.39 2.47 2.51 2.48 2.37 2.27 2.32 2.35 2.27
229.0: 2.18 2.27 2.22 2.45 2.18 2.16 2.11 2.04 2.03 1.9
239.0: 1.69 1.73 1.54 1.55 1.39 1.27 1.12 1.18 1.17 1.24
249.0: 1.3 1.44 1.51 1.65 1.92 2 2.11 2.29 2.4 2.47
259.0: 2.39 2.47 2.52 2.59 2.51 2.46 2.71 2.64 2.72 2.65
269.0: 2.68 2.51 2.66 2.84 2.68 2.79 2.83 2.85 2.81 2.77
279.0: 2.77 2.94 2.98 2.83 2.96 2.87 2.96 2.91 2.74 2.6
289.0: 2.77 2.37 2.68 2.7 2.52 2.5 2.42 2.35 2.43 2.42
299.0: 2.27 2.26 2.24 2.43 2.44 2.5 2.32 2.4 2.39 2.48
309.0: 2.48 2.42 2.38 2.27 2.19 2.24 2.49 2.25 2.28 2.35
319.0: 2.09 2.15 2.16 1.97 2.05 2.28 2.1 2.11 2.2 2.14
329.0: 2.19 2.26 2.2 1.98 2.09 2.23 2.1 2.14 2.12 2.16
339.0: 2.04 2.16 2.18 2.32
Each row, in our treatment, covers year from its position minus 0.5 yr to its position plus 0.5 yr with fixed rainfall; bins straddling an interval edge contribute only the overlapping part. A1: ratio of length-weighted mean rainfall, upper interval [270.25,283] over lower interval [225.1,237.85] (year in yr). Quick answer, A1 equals 1.27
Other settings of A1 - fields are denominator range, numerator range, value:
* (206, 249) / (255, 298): 1.25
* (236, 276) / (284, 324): 1.15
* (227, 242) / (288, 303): 1.20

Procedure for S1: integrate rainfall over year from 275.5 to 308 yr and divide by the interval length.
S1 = 2.6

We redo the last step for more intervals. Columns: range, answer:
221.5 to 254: 1.87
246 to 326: 2.4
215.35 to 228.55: 2.41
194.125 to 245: 2.28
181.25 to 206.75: 2.45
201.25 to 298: 2.35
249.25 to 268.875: 2.28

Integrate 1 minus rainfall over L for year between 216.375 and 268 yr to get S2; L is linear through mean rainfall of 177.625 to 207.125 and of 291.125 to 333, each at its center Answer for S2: 6.39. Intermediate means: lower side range 2.45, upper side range 2.3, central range 2.09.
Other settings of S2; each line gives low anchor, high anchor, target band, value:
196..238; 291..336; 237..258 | 6.3 yr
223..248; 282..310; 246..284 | -2.8 yr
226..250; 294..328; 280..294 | -4.1 yr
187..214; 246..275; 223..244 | 2.8 yr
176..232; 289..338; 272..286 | -3.1 yr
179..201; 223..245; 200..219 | -2.3 yr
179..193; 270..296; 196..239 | 2.2 yr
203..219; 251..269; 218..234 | 0.8 yr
